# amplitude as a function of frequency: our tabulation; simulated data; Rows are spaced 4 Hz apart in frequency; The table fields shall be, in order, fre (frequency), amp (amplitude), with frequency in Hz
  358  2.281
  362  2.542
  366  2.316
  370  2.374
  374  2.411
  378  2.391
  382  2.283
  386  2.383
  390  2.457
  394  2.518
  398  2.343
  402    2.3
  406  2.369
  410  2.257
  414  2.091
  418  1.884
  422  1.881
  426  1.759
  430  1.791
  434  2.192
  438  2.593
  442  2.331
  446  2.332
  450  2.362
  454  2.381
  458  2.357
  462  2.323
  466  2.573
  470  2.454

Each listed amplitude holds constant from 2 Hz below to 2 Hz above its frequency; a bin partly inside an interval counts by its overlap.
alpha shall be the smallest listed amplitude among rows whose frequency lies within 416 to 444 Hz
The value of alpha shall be 1.759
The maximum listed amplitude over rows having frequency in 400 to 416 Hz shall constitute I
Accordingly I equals 2.369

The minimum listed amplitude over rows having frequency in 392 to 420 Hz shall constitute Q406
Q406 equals 1.884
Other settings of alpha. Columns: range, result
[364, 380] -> 2.316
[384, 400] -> 2.343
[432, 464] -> 2.192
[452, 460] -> 2.357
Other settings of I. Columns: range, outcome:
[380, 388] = 2.383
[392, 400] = 2.518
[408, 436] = 2.257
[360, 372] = 2.542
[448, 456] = 2.381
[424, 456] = 2.593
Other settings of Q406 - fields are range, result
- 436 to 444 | 2.331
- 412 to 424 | 1.881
